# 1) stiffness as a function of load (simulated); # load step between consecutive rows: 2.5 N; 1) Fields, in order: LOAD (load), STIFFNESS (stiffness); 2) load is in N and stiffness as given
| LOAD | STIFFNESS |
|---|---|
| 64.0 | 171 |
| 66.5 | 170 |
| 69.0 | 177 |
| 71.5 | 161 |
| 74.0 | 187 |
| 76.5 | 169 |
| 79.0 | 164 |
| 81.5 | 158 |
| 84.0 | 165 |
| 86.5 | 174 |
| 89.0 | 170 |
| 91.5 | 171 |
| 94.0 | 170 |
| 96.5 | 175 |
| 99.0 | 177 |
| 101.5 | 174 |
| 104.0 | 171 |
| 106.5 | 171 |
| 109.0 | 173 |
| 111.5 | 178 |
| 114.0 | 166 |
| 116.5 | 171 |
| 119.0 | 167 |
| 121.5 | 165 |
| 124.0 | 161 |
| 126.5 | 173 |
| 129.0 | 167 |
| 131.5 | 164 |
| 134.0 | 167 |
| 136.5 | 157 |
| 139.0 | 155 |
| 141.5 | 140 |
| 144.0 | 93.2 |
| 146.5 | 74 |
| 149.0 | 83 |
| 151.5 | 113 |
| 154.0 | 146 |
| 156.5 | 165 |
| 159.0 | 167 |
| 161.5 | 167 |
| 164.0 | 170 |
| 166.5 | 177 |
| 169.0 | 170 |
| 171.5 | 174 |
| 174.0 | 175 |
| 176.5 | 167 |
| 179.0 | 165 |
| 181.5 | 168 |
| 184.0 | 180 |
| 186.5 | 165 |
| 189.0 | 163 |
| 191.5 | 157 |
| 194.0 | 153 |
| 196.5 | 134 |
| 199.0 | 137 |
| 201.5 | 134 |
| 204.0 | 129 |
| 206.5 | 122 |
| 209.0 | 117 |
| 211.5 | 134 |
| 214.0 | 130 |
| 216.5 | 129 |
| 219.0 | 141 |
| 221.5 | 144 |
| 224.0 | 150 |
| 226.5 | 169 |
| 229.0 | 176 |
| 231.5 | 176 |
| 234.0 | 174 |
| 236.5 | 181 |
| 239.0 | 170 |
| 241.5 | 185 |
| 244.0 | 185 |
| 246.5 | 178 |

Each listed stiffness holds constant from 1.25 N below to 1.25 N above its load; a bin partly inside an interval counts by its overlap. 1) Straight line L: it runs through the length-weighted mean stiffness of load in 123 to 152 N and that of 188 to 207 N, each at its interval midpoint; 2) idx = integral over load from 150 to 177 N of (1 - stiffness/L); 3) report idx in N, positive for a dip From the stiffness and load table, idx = -4.4 N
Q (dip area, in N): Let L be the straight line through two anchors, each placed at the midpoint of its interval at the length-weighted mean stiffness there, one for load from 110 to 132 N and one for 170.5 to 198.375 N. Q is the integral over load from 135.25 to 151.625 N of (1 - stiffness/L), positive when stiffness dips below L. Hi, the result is 4.9 N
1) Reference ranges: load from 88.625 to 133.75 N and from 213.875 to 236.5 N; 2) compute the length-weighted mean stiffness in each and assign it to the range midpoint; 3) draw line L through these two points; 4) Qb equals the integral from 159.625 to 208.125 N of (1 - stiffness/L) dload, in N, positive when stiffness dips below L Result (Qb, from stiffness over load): 1.2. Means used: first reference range 170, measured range 158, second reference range 157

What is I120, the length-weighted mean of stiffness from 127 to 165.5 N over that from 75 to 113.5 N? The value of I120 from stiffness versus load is 0.8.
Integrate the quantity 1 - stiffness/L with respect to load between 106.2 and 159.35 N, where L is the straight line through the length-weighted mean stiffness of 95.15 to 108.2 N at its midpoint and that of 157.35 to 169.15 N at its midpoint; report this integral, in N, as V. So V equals 6.7 N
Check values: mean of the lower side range 174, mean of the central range 150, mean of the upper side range 170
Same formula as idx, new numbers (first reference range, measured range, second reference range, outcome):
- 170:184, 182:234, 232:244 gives 7.9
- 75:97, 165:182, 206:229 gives -2.4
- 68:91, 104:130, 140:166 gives -3.2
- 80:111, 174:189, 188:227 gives -2.3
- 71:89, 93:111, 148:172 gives -1.0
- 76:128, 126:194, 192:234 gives 0.7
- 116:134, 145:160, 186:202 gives 3.4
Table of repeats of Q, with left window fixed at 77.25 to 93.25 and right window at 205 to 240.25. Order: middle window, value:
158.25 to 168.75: -0.84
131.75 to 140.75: 0.11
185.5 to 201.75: 0.48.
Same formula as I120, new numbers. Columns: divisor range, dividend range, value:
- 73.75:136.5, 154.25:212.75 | 0.92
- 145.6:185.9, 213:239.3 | 1.02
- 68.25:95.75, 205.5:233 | 0.85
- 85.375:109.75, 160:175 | 1.00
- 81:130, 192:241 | 0.87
